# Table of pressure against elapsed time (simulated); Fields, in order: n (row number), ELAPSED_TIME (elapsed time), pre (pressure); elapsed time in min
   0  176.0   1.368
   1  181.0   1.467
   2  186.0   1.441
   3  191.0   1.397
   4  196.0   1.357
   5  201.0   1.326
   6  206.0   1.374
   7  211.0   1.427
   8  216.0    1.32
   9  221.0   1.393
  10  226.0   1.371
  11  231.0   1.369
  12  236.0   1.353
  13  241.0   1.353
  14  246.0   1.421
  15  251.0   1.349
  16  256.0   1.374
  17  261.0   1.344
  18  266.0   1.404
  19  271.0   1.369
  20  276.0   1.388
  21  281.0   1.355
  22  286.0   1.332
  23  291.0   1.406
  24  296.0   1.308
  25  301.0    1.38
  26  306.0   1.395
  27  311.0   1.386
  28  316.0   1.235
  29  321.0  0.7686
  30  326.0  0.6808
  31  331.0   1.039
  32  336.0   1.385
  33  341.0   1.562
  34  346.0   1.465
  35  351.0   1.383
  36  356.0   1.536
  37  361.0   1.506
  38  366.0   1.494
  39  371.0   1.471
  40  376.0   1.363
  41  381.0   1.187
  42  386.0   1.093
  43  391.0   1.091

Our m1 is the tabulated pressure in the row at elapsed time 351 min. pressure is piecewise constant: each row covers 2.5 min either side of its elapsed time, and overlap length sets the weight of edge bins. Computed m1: 1.383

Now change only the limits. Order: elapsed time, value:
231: 1.369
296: 1.308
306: 1.395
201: 1.326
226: 1.371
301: 1.38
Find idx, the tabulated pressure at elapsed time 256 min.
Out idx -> 1.374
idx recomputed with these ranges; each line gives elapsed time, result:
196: 1.357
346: 1.465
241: 1.353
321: 0.7686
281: 1.355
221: 1.393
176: 1.368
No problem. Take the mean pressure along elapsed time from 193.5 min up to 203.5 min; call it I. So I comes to 1.34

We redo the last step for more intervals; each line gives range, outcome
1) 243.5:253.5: 1.39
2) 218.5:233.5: 1.38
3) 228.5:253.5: 1.37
